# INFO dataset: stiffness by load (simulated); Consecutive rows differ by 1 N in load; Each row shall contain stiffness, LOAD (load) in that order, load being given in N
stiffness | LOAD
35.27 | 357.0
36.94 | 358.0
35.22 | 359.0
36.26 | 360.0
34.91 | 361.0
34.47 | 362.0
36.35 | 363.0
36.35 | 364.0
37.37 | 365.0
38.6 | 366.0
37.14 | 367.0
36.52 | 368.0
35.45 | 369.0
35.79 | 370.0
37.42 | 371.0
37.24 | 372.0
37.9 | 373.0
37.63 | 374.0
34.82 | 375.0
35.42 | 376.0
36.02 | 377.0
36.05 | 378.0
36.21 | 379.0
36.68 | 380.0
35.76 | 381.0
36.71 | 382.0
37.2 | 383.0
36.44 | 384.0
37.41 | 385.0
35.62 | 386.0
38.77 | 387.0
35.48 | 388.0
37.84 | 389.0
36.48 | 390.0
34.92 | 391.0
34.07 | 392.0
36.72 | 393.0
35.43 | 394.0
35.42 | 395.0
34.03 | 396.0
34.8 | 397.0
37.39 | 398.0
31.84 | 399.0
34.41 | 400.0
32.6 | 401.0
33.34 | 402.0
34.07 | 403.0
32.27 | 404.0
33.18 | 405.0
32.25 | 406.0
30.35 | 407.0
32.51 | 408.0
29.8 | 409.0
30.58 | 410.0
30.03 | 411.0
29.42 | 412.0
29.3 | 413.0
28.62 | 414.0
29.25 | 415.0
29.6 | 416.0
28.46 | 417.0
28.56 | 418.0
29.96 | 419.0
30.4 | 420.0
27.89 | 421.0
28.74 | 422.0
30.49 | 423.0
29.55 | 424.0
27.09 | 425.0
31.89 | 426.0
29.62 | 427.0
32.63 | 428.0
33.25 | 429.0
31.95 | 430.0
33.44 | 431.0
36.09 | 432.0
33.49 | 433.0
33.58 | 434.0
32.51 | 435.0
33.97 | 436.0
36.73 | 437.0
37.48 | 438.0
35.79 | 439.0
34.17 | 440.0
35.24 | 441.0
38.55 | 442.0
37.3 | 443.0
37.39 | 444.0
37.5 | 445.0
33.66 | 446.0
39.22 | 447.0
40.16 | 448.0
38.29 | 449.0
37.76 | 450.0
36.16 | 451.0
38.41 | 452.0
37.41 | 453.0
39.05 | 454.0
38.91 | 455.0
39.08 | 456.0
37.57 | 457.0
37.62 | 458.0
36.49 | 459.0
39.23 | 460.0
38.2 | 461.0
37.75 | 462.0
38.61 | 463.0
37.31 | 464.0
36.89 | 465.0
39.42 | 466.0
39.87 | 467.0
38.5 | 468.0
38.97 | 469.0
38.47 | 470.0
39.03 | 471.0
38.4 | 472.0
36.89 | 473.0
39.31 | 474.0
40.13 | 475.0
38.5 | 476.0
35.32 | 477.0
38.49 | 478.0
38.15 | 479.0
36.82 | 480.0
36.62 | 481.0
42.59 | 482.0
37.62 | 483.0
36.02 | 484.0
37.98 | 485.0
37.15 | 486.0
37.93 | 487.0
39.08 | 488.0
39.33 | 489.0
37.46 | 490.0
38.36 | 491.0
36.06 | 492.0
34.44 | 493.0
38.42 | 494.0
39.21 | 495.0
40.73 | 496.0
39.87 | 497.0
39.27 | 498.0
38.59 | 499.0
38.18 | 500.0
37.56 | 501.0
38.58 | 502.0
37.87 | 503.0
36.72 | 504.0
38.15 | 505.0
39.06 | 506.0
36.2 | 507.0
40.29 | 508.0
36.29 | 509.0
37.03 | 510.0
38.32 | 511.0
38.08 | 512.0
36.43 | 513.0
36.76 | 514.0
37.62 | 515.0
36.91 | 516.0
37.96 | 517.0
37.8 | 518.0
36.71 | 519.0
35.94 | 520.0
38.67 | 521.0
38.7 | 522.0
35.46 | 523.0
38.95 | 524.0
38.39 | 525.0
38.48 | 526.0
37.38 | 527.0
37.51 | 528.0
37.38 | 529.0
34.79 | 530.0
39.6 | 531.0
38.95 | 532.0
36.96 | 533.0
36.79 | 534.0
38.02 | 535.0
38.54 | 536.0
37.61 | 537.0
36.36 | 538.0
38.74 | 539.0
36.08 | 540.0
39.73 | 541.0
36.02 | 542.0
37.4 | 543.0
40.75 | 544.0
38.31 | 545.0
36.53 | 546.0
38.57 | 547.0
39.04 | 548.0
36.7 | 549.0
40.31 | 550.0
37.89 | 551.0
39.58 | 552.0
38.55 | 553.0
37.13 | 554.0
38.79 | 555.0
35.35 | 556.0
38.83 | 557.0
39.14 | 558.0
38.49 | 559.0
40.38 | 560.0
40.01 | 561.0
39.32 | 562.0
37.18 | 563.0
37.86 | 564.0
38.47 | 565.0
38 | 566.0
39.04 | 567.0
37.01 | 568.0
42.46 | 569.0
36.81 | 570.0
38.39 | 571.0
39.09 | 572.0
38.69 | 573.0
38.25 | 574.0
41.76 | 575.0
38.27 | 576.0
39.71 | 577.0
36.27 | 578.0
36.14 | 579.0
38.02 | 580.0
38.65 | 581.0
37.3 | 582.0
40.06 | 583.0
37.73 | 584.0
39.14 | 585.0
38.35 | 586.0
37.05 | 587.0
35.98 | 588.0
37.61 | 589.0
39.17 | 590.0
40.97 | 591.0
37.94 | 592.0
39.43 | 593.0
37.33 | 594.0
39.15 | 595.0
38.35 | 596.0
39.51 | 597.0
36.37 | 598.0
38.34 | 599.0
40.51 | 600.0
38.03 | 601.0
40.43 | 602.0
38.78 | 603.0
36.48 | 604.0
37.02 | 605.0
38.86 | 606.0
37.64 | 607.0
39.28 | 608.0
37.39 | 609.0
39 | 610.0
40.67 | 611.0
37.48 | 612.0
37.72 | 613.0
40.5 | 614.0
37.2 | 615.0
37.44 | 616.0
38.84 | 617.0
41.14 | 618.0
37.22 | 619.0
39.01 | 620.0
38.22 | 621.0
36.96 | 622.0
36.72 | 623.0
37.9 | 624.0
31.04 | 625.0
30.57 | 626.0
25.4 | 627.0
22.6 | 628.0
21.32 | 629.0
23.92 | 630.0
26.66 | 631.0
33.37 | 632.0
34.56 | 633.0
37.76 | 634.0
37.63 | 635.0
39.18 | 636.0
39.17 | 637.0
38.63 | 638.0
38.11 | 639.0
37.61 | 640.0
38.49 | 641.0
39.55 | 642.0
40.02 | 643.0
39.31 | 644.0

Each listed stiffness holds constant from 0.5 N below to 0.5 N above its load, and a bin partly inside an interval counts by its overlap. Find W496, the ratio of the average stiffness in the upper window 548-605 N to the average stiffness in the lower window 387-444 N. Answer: 1.17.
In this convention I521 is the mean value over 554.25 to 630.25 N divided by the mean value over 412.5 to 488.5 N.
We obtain 1.05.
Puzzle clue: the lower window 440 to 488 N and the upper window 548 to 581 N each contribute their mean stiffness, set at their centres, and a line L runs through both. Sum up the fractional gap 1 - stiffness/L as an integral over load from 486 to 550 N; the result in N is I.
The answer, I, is 0.68 N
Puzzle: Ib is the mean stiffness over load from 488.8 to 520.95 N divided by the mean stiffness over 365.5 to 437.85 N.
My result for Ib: 1.1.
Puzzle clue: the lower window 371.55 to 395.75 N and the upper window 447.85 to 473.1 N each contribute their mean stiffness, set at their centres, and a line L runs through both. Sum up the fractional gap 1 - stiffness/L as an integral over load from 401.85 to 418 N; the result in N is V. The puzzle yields 2.7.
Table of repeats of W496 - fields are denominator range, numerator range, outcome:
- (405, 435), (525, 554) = 1.24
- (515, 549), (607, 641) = 0.94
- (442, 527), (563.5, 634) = 0.98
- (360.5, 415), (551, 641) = 1.07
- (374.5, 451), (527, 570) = 1.13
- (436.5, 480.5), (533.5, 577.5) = 1.02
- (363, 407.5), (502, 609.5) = 1.07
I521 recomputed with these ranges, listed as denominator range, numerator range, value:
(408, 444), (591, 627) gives 1.18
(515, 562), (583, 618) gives 1.01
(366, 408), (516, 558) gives 1.07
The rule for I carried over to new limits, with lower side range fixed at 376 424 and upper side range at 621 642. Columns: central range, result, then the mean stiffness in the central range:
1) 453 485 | -4.67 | 38.2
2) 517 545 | -3.55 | 37.7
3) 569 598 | -4.21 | 38.4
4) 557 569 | -1.89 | 38.8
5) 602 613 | -1.55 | 38.3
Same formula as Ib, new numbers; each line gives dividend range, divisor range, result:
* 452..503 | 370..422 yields 1.13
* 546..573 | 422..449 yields 1.12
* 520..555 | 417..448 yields 1.14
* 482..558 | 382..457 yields 1.11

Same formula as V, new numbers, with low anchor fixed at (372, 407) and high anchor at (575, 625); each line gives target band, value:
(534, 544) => -0.1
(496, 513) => -0.5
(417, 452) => 2.1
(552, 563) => -0.3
